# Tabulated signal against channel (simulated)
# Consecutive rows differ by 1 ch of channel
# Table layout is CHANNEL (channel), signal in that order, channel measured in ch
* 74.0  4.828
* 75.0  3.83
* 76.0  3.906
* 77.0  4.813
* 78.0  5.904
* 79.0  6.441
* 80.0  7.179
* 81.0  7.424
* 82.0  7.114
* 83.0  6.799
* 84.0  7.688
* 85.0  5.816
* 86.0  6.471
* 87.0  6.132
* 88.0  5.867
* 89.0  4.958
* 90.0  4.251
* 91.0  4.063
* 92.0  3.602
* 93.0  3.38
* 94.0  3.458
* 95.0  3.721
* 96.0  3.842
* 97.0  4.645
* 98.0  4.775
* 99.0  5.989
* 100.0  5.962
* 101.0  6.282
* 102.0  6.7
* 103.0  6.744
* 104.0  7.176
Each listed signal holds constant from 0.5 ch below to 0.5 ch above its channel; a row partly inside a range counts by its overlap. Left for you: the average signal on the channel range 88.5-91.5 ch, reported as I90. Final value 4.42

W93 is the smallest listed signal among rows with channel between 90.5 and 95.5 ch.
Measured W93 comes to 3.38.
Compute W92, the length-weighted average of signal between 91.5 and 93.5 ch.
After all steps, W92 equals 3.49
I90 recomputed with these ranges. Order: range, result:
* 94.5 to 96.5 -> 3.78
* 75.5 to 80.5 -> 5.65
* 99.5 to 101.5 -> 6.12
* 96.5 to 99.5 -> 5.14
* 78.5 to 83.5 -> 6.99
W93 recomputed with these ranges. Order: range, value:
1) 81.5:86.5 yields 5.816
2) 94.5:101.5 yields 3.721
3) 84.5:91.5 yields 4.063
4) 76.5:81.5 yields 4.813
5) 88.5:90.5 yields 4.251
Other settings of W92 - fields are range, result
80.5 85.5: 6.97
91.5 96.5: 3.6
